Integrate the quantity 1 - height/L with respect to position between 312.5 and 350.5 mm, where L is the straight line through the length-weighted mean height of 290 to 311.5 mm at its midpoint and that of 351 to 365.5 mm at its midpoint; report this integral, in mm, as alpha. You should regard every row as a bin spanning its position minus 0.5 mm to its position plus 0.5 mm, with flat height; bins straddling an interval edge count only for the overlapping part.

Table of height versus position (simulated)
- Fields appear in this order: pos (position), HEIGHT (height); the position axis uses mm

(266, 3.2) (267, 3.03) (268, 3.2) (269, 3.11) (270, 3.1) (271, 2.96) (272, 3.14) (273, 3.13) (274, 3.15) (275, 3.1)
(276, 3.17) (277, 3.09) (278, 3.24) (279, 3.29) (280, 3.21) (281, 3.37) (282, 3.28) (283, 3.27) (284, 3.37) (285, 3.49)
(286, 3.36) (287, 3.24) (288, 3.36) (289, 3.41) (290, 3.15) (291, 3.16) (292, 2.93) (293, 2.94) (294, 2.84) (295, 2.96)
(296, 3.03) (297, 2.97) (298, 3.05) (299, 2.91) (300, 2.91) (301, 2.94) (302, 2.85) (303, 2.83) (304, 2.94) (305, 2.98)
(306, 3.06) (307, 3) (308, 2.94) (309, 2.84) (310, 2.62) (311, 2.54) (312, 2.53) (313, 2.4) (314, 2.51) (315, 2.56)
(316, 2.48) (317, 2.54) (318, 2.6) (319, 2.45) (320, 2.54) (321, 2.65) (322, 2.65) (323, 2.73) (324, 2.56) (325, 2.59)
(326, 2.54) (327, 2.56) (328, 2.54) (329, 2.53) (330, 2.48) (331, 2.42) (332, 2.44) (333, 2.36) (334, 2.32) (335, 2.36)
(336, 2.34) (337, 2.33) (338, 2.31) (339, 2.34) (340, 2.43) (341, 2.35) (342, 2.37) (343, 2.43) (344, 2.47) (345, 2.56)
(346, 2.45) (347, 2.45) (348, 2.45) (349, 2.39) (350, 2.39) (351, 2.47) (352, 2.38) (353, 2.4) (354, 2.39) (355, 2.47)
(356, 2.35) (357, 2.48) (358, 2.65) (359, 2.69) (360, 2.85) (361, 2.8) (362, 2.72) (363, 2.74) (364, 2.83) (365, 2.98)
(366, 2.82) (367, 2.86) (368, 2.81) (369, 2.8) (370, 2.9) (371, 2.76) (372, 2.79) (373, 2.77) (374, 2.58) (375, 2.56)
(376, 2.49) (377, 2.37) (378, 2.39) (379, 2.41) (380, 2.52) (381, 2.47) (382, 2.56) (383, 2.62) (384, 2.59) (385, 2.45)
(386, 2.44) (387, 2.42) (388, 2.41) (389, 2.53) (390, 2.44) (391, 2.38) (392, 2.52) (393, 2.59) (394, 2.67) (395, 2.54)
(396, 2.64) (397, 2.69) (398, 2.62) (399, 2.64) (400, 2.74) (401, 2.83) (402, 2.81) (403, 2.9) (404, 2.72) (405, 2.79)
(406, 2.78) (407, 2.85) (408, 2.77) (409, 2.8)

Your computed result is 4.0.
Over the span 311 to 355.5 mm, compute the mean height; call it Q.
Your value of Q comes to 2.47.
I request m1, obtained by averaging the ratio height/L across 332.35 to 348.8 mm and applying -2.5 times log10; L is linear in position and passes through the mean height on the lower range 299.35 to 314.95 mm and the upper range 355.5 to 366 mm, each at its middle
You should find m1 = 0.15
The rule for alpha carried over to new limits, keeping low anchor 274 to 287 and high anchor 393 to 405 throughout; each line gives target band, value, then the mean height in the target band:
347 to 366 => 2.11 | 2.58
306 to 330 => 3.71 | 2.61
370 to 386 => 1.39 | 2.56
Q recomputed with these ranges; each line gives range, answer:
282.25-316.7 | 2.95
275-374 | 2.74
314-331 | 2.56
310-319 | 2.52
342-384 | 2.59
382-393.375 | 2.49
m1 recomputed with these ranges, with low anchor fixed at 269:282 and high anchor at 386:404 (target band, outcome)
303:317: 0.11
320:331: 0.14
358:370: -0.02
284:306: 0.00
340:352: 0.17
